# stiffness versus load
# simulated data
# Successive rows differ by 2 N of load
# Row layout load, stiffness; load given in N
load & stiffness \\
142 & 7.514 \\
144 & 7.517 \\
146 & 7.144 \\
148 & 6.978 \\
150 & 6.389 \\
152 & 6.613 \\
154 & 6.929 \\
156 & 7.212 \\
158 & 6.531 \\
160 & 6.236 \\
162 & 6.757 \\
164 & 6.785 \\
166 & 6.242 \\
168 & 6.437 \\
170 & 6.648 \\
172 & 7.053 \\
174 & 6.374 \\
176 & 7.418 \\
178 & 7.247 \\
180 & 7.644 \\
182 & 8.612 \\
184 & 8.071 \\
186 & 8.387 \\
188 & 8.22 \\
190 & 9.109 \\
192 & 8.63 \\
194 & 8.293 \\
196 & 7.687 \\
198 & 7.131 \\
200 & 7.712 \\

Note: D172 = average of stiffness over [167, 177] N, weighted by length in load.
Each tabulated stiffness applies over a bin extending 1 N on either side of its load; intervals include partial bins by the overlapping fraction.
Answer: 6.79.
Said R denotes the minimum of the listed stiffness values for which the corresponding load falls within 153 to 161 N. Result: 6.236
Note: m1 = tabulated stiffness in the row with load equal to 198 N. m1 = 7.131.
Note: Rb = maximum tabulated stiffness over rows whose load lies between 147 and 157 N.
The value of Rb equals 7.212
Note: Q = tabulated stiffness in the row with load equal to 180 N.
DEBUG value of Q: 7.644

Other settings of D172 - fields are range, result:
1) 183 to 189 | 8.23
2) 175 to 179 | 7.33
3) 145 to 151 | 6.84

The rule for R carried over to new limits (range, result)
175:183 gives 7.247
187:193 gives 8.22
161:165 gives 6.757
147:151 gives 6.389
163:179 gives 6.242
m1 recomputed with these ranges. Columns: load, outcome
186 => 8.387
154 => 6.929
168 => 6.437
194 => 8.293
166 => 6.242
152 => 6.613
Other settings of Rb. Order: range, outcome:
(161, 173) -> 7.053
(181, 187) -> 8.612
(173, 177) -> 7.418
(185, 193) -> 9.109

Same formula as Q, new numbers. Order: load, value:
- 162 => 6.757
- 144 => 7.517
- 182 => 8.612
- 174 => 6.374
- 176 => 7.418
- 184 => 8.071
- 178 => 7.247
